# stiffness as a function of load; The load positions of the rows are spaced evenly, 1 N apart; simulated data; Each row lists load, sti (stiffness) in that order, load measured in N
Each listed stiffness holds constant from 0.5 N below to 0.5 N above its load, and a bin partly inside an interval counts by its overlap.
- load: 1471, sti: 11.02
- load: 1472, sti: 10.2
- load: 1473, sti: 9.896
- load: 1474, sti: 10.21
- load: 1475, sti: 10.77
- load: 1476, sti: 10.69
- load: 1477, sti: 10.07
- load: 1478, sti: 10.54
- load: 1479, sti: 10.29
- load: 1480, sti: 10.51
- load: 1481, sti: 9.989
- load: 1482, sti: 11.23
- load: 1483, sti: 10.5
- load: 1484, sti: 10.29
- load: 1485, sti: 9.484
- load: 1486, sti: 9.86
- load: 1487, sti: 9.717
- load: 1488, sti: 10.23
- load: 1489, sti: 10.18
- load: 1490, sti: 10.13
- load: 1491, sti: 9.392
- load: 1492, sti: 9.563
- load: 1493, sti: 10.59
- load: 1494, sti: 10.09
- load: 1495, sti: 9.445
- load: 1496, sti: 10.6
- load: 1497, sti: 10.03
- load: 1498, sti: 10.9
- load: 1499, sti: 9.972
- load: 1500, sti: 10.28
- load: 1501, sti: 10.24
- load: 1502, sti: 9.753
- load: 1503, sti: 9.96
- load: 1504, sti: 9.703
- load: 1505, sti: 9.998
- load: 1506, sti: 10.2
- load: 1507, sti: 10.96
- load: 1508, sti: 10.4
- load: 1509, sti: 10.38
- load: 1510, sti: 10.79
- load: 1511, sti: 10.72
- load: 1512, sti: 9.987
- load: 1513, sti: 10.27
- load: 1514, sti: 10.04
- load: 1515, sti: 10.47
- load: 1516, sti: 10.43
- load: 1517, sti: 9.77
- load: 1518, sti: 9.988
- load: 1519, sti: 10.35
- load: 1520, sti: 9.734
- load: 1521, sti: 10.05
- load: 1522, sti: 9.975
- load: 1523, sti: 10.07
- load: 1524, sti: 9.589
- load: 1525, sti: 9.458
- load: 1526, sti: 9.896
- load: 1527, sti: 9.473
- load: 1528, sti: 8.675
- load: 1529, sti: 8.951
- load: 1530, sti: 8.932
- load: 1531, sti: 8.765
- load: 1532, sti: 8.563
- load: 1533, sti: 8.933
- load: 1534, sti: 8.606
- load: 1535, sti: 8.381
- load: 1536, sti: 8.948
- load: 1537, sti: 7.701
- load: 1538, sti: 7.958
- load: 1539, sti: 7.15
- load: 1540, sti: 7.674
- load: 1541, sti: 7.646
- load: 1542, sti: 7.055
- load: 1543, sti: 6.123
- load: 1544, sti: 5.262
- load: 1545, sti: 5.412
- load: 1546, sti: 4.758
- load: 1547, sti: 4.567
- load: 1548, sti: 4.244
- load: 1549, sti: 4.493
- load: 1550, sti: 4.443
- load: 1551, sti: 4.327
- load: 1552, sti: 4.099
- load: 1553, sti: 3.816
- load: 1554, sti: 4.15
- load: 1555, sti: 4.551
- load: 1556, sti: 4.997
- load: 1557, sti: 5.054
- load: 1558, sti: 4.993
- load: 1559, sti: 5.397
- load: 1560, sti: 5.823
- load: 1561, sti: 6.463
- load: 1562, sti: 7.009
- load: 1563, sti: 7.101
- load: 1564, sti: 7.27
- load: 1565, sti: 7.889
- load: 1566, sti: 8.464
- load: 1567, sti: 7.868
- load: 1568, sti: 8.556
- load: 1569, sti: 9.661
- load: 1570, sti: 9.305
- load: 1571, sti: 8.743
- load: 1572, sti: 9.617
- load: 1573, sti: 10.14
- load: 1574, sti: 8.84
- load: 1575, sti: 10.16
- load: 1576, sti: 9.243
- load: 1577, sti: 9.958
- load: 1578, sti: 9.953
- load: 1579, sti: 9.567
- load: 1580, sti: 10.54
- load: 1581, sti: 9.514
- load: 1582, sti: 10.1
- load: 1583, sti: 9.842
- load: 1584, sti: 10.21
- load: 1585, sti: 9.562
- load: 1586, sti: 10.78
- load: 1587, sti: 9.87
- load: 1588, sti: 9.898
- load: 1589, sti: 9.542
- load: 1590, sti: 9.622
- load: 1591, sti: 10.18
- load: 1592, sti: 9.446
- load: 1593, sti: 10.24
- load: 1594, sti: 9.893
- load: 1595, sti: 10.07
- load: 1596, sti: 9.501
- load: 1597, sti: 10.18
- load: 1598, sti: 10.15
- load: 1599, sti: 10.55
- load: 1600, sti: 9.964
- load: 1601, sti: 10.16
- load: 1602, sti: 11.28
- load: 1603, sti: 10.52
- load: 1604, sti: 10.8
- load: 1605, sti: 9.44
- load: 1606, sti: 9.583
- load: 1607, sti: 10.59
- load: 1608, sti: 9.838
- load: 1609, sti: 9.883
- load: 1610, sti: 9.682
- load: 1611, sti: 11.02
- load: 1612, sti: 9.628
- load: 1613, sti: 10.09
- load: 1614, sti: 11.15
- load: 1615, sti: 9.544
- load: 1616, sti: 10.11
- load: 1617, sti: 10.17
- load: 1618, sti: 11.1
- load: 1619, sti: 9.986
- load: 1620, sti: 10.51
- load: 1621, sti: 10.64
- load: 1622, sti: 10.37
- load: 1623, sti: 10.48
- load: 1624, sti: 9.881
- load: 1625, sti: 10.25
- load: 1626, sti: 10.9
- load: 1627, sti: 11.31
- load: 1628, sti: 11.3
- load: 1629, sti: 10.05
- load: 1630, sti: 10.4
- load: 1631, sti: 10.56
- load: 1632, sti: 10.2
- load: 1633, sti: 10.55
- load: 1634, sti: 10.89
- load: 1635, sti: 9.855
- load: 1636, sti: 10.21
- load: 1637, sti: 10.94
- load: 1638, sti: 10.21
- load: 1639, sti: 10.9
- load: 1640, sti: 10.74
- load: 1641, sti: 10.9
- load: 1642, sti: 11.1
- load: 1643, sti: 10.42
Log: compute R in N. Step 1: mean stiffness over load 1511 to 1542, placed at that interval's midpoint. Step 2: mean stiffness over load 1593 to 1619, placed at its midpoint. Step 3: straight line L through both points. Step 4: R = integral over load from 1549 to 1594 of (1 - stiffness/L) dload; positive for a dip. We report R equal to 7.9 N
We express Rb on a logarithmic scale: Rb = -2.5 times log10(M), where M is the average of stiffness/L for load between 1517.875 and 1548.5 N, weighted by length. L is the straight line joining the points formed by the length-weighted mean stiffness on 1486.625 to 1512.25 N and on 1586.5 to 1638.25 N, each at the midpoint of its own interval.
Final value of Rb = 0.24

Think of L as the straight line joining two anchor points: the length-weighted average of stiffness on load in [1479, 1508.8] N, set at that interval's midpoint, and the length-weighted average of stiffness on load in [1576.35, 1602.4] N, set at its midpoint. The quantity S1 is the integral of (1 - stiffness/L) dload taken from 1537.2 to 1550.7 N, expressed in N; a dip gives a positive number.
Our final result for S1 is 5.57 N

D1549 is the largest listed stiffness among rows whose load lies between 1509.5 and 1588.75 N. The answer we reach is 10.79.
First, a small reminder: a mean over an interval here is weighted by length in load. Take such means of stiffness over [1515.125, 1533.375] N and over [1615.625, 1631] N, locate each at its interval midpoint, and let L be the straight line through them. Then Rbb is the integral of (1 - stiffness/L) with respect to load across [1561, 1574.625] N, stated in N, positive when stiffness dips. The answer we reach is 2.1 N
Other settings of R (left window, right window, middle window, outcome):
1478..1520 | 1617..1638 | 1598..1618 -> 0.43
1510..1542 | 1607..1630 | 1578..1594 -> 0.07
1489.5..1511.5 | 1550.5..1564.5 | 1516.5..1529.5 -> -2.21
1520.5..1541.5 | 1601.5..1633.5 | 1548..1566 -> 7.45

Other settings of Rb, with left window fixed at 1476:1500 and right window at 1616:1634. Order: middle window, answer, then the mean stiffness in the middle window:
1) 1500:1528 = 0.017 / 10.1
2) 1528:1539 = 0.205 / 8.51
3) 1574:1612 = 0.044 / 10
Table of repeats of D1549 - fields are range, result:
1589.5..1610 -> 11.28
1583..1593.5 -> 10.78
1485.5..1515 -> 10.96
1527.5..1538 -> 8.951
